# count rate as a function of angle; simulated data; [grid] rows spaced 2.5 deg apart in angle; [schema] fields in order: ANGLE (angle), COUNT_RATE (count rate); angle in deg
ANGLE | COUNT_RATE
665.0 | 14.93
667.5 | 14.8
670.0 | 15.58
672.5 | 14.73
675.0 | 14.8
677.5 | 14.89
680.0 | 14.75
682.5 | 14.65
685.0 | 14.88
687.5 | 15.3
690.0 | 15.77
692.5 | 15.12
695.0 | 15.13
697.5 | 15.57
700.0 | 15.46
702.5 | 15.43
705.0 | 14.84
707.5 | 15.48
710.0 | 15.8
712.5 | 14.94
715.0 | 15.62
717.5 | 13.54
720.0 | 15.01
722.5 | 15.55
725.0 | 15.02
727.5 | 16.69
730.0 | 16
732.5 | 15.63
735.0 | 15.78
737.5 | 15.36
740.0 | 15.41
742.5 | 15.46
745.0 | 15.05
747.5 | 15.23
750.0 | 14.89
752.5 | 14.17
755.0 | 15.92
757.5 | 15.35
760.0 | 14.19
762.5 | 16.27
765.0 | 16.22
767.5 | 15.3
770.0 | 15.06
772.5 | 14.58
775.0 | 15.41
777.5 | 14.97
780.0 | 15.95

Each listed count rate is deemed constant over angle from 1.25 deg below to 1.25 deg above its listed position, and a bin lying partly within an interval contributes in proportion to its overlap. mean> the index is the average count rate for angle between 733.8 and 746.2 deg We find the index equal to 15.4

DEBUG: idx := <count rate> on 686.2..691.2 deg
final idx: 15.5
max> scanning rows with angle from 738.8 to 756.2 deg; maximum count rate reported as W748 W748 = 15.92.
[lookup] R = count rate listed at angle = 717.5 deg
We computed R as 13.54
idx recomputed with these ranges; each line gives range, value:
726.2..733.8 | 16.1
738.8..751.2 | 15.2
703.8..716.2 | 15.3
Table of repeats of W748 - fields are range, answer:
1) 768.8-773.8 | 15.06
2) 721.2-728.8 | 16.69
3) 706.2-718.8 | 15.8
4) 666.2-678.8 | 15.58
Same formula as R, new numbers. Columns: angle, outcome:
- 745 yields 15.05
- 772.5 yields 14.58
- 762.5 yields 16.27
